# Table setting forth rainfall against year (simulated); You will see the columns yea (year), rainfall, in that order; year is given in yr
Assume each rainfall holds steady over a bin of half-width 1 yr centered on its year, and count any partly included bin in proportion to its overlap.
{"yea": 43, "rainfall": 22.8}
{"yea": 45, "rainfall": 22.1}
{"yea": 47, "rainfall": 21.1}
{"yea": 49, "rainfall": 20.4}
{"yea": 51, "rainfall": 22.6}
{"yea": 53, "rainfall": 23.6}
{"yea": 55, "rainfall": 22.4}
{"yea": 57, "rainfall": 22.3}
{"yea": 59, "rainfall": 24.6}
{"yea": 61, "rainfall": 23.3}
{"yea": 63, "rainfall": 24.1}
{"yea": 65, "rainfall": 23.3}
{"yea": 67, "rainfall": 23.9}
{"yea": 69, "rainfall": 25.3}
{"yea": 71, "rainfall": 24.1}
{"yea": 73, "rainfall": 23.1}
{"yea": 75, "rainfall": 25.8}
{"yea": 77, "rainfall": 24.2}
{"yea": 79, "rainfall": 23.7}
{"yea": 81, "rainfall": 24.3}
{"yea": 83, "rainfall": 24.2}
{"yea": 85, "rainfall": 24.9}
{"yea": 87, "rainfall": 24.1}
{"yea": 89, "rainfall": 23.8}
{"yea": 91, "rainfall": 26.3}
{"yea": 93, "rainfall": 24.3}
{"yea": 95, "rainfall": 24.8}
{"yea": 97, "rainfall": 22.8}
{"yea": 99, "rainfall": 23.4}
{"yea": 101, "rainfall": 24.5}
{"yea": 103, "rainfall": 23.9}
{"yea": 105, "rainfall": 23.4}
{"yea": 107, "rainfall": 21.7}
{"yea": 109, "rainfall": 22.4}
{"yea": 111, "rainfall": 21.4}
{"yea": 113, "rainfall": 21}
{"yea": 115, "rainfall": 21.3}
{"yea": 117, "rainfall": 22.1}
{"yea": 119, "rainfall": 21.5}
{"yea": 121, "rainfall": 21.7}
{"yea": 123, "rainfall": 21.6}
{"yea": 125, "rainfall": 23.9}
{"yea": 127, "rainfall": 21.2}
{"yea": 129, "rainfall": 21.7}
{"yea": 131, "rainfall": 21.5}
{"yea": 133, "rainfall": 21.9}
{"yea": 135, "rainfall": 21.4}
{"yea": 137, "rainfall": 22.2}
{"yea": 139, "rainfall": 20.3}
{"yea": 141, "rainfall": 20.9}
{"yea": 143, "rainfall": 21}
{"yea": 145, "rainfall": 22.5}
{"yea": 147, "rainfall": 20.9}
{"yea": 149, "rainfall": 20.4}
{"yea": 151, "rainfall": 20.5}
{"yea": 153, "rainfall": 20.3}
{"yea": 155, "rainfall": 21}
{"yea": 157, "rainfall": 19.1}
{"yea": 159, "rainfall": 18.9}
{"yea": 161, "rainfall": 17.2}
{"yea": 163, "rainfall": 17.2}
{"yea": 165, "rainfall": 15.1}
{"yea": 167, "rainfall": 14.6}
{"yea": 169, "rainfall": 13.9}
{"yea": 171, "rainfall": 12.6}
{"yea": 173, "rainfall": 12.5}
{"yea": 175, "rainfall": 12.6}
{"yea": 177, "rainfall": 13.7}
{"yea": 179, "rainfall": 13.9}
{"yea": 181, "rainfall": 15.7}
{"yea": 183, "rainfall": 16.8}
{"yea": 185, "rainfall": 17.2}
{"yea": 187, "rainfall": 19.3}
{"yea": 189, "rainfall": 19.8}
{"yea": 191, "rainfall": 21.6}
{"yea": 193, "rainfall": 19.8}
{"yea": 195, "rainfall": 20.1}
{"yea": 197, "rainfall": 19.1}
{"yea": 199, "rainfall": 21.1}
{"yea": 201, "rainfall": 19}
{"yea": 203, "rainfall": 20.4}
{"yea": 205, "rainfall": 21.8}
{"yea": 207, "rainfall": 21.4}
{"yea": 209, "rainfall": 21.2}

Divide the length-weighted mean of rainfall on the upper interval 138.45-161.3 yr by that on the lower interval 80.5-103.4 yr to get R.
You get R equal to 0.84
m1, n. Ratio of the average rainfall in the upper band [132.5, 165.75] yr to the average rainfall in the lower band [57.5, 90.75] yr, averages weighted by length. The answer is 0.83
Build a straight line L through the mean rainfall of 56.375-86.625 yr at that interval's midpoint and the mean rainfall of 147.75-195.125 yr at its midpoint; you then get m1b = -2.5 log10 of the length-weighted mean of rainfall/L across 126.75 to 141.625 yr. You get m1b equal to -0.086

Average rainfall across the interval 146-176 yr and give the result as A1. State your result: 17.1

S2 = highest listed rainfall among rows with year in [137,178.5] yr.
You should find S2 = 22.5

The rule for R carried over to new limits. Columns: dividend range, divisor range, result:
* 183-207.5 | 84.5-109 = 0.83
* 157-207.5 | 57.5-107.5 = 0.72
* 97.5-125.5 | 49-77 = 0.95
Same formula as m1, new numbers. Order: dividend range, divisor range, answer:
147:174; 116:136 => 0.79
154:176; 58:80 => 0.66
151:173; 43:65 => 0.75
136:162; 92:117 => 0.89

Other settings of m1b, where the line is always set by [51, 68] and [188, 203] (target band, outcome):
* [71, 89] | -0.06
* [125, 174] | 0.11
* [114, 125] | 0.00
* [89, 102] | -0.08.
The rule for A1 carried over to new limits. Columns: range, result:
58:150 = 22.9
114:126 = 22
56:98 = 24.2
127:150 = 21.3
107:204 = 19.3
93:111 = 23.3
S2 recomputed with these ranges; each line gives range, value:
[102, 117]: 23.9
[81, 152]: 26.3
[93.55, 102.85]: 24.8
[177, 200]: 21.6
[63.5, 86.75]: 25.8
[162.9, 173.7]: 17.2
